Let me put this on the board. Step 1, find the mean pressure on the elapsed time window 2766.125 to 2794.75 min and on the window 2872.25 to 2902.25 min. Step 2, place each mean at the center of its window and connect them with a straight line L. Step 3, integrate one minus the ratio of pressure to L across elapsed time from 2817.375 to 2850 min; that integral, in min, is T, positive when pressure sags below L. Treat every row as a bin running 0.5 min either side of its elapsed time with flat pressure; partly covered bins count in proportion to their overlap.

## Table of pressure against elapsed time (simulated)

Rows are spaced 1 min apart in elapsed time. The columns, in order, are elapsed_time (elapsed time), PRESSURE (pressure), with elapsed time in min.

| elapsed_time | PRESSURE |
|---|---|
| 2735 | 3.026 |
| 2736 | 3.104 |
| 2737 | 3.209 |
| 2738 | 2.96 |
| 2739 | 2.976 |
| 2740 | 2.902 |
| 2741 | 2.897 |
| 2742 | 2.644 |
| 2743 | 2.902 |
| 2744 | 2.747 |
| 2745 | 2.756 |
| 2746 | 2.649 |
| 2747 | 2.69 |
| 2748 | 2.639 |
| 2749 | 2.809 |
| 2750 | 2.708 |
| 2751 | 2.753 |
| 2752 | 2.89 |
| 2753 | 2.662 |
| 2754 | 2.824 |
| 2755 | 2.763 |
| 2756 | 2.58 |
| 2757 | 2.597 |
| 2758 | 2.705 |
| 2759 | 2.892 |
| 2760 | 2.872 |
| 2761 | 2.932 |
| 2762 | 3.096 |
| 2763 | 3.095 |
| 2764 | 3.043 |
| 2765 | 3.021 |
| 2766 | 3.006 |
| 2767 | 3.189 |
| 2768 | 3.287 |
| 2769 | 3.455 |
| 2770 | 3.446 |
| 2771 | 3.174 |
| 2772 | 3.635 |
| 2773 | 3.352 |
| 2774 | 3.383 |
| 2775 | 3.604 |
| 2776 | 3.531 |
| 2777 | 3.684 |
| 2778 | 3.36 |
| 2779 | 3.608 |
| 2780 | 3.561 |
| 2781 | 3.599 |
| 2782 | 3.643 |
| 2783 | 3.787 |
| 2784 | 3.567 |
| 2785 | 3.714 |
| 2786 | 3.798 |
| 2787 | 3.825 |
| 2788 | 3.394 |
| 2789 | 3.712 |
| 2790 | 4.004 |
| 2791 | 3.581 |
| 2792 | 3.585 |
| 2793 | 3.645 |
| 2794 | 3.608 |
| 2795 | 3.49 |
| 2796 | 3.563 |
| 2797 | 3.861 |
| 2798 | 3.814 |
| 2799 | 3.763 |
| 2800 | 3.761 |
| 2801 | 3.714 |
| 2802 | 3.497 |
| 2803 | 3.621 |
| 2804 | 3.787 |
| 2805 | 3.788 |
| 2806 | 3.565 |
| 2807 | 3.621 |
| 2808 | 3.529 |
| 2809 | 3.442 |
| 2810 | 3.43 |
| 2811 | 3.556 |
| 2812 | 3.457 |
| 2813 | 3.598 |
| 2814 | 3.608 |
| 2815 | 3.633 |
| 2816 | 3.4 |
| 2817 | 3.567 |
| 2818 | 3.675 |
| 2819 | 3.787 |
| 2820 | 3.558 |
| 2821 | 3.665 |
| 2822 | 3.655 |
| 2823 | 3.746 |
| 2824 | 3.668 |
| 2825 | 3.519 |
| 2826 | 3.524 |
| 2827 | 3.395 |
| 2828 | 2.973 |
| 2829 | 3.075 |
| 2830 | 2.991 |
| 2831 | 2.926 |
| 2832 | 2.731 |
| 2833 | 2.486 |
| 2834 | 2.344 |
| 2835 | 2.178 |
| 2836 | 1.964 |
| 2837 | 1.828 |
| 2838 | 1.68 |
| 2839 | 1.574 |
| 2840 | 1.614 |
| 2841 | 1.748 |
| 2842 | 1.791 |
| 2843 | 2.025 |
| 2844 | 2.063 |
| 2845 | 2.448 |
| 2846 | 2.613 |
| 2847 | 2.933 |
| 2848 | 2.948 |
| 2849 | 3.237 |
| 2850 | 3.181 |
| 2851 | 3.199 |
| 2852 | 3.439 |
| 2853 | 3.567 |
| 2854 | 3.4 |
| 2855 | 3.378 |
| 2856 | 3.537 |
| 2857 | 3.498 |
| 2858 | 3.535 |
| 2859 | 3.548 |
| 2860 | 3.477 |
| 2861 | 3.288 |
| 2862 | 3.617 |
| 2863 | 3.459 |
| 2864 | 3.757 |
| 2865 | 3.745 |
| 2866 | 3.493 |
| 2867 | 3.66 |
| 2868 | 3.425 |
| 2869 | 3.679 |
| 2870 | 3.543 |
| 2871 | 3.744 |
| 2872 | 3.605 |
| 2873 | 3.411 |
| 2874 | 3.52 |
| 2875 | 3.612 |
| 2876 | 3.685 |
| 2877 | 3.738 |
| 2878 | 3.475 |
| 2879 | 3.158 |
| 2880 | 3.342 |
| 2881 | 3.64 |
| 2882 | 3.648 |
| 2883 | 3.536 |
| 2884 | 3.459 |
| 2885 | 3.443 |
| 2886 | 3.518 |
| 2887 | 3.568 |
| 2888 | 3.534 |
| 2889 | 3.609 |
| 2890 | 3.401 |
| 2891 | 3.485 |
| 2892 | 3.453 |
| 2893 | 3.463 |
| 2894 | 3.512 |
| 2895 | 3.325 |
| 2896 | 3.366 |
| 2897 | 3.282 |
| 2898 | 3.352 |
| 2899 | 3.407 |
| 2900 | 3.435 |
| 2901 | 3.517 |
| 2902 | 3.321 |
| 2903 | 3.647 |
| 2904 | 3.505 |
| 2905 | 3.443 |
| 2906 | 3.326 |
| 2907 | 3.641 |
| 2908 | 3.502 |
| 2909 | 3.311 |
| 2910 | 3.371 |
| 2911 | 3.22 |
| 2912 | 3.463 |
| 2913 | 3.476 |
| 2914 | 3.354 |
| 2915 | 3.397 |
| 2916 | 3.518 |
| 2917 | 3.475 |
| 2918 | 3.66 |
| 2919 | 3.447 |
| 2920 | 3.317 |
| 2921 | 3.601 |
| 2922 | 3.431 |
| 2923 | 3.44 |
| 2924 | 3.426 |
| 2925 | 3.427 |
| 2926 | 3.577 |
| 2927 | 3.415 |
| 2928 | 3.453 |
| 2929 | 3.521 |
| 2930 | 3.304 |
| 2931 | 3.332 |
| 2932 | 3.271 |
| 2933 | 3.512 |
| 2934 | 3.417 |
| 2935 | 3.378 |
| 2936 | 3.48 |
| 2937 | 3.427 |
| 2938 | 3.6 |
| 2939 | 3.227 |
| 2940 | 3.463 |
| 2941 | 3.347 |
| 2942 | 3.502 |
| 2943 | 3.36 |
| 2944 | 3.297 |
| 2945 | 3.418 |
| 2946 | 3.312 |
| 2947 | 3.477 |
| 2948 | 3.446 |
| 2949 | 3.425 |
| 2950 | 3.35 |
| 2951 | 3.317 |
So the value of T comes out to 6.92 min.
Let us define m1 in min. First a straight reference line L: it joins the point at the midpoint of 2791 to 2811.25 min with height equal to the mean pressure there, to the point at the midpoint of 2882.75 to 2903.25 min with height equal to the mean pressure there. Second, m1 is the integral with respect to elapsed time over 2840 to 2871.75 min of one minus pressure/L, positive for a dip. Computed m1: 3.18 min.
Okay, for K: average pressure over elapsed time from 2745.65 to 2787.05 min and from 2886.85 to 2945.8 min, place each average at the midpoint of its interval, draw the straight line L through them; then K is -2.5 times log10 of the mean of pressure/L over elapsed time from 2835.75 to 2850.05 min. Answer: 0.434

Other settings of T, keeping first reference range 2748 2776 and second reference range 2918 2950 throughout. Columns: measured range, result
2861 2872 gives -1.10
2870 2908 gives -1.95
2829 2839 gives 2.66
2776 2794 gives -3.29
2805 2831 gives -2.81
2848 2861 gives -0.61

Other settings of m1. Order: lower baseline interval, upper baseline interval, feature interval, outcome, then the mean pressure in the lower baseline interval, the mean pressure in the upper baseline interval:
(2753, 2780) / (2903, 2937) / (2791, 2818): -3.2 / 3.16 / 3.44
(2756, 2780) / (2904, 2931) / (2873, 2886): -0.5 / 3.21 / 3.44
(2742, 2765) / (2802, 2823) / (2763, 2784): -2.3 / 2.8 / 3.6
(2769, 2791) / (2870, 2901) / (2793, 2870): 6.8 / 3.59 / 3.49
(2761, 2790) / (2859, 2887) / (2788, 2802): -0.9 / 3.45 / 3.54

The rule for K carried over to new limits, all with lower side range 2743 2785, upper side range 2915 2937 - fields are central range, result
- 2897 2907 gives -0.01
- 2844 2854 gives 0.09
